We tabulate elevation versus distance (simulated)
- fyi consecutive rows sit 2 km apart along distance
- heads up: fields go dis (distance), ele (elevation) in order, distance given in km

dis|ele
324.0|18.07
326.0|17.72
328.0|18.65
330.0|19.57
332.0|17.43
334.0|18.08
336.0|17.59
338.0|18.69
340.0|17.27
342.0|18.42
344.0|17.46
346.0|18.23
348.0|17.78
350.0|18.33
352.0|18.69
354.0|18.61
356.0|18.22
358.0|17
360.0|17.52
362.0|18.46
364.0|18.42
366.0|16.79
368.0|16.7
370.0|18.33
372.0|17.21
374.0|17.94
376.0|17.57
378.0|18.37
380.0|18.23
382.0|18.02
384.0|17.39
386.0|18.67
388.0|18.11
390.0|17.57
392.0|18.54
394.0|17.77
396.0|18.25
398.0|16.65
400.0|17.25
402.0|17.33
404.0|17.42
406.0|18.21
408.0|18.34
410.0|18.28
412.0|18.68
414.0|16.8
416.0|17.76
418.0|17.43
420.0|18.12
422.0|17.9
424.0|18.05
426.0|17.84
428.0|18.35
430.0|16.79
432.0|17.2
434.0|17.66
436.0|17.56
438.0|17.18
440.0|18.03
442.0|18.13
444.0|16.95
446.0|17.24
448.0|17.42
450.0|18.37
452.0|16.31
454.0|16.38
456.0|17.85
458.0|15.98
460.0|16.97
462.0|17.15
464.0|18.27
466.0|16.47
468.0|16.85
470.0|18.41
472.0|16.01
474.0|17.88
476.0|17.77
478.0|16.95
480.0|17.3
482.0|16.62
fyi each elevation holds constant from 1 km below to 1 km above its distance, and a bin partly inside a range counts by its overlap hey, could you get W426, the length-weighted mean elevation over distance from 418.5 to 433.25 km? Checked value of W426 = 17.7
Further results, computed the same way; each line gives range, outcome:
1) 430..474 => 17.3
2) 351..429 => 17.9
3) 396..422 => 17.7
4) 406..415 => 18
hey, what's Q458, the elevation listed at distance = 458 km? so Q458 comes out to 15.98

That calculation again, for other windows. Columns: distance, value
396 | 18.25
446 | 17.24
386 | 18.67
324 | 18.07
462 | 17.15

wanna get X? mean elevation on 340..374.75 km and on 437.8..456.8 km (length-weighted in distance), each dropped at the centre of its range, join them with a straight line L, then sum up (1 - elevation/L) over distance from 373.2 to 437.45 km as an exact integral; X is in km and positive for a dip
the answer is -0.7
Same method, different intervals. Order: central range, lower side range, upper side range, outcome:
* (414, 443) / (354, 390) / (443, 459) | -0.7 km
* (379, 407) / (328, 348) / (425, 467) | -0.2 km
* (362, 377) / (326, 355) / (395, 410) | 0.3 km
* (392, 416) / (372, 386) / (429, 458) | -0.1 km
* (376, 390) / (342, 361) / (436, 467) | -0.2 km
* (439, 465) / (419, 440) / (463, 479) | 0.3 km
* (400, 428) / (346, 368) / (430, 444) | -0.3 km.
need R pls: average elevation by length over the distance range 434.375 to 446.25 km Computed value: 17.5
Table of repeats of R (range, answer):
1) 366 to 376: 17.5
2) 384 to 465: 17.6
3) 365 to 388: 17.8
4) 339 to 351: 17.9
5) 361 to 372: 17.7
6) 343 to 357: 18.2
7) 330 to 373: 17.9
